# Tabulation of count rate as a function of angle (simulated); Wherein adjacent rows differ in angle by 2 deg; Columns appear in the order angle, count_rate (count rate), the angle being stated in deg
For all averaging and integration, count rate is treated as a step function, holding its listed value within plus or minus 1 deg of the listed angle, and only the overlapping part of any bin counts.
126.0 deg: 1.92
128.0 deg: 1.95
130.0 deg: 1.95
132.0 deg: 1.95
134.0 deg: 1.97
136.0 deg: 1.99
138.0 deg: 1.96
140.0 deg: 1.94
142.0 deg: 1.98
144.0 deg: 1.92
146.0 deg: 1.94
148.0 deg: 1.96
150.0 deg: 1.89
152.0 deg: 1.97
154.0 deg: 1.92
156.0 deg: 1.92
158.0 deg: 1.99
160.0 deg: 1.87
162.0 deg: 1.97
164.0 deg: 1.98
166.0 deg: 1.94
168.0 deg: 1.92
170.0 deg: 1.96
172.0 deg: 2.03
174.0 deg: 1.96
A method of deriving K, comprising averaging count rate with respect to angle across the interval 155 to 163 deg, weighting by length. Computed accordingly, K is 1.94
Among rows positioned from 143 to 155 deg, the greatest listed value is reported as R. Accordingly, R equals 1.97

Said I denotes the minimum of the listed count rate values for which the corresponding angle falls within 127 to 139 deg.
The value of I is 1.95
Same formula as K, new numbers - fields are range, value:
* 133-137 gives 1.98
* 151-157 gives 1.94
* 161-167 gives 1.96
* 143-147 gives 1.93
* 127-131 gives 1.95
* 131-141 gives 1.96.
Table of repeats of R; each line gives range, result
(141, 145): 1.98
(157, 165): 1.99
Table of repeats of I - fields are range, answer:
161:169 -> 1.92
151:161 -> 1.87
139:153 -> 1.89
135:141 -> 1.94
